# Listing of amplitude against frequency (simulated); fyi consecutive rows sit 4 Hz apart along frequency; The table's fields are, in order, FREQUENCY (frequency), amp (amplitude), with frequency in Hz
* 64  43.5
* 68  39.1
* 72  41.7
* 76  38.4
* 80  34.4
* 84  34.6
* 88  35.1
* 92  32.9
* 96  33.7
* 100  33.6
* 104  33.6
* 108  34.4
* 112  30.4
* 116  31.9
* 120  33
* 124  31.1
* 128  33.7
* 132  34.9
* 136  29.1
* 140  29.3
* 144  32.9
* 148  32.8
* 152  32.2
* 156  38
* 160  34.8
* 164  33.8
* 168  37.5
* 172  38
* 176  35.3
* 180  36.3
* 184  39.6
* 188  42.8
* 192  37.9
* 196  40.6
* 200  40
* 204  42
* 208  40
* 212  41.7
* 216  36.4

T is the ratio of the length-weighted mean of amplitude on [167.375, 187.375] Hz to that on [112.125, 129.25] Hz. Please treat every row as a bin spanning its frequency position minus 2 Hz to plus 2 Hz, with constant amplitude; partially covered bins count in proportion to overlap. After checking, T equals 1.17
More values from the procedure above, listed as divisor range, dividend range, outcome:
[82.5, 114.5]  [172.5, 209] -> 1.17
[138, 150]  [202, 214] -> 1.30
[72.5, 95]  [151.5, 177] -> 1.01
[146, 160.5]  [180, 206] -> 1.17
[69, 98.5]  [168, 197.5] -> 1.07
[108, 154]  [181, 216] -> 1.25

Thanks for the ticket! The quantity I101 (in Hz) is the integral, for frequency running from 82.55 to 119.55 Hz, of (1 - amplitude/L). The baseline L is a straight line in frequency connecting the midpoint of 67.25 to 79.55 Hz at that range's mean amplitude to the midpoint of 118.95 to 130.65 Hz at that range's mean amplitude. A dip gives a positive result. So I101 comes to 2.41 Hz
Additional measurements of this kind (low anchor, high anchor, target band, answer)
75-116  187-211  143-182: 3.0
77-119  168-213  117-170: 4.5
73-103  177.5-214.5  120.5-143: 3.1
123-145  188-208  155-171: -0.2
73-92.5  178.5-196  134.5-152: 3.1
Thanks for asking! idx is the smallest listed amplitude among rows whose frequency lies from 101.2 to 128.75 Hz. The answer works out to 30.4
